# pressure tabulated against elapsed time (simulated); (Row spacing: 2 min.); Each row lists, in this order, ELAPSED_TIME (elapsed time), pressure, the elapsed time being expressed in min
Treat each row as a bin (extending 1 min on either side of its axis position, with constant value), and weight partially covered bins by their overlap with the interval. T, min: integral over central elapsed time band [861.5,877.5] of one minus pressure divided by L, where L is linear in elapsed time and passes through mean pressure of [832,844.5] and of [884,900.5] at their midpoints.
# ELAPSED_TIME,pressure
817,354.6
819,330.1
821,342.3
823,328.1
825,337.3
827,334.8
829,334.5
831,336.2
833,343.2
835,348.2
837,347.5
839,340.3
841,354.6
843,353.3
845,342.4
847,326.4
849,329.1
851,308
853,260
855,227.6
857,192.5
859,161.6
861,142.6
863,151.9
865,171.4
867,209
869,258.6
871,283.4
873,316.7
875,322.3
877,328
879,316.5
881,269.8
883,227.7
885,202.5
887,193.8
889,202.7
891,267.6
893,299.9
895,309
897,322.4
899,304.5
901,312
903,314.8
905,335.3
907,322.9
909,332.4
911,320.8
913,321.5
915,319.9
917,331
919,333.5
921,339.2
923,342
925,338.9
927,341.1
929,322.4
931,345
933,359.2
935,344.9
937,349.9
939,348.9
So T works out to 2.6 min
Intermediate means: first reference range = 348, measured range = 249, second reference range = 264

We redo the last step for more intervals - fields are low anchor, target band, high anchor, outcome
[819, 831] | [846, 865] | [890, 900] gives 5.4 min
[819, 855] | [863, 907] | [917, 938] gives 8.3 min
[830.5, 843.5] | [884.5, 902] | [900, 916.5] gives 3.1 min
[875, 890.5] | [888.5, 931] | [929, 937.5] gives -2.0 min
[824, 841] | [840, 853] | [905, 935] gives 0.4 min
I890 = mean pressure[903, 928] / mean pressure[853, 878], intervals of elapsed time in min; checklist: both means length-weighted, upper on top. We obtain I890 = 1.43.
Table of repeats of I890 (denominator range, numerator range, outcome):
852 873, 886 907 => 1.36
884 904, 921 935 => 1.25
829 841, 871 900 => 0.81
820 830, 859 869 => 0.53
